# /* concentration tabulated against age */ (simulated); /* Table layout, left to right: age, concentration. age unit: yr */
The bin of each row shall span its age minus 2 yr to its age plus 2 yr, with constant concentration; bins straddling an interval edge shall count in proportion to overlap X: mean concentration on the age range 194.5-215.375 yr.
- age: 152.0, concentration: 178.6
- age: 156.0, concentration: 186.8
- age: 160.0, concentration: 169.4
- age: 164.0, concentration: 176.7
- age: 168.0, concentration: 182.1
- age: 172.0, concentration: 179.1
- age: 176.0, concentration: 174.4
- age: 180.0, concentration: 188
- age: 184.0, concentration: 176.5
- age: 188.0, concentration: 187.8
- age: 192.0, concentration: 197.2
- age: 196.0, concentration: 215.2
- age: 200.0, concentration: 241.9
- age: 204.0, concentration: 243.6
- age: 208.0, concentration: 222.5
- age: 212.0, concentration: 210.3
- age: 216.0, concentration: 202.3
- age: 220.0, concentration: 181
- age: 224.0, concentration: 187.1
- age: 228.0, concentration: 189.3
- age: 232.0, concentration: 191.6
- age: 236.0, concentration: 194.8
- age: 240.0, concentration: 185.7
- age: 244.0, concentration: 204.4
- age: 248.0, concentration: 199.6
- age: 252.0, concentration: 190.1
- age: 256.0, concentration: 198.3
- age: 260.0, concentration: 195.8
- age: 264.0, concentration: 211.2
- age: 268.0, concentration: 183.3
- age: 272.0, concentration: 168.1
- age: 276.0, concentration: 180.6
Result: 225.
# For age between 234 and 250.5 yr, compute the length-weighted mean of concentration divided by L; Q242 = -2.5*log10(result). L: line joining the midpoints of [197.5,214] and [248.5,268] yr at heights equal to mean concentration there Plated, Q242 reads 0.06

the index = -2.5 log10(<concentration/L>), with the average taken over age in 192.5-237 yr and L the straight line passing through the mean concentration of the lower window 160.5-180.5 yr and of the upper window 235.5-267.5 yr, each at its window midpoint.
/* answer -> -0.10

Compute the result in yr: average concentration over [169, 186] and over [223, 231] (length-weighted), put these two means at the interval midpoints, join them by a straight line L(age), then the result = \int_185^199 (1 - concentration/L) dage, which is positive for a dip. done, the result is -1.5 yr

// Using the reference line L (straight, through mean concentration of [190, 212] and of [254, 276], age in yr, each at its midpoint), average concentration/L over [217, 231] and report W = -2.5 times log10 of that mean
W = 0.13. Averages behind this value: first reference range 223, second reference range 190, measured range 187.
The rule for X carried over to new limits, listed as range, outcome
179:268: 200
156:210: 196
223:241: 190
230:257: 195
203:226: 206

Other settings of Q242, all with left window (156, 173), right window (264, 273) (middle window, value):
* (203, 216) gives -0.22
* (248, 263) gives -0.07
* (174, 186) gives 0.00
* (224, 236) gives -0.05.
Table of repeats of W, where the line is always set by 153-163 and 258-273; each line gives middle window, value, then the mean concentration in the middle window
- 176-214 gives -0.138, 207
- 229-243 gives -0.024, 192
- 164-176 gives 0.003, 179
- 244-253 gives -0.048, 197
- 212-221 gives -0.068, 197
